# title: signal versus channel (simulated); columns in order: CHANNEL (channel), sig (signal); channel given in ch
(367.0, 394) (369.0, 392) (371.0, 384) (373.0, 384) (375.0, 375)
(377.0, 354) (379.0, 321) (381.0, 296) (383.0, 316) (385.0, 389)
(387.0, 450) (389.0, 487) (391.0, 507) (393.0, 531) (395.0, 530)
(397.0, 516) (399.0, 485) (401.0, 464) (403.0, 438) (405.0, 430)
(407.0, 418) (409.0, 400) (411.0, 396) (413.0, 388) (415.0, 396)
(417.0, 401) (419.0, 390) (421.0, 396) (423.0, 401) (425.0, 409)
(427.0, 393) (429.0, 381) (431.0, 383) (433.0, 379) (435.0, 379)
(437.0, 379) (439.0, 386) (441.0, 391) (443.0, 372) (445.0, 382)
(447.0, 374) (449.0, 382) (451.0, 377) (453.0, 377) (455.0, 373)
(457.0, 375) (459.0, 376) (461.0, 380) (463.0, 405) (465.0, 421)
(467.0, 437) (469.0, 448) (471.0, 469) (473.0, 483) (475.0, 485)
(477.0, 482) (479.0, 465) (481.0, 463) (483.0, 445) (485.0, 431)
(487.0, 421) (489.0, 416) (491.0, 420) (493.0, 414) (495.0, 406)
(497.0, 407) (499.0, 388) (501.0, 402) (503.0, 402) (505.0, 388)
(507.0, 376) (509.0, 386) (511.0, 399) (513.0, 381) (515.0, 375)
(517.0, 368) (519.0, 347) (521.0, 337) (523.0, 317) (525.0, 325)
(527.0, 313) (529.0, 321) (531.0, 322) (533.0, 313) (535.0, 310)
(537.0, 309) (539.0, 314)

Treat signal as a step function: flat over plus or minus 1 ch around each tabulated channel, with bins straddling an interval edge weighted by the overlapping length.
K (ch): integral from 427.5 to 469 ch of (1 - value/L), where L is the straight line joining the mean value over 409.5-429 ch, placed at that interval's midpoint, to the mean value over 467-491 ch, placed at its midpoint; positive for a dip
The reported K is 3.6 ch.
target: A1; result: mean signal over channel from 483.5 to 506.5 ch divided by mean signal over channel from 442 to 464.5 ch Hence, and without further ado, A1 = 1.07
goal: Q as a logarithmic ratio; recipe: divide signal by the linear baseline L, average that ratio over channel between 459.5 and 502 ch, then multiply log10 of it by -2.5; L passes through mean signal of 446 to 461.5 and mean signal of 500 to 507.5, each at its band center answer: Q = -0.12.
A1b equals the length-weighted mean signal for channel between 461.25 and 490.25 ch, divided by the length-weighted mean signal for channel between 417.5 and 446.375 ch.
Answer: 1.15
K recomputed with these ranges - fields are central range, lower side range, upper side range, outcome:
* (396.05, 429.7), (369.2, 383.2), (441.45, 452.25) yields -4.9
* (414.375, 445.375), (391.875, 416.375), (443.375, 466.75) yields 2.1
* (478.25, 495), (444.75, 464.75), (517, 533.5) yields -3.5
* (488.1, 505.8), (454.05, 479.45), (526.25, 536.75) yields -1.3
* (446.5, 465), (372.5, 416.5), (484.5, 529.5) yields 0.8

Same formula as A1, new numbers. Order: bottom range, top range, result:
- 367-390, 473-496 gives 1.17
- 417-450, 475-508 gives 1.09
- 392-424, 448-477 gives 0.95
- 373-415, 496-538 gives 0.84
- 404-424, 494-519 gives 0.97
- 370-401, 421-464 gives 0.91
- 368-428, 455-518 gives 1.00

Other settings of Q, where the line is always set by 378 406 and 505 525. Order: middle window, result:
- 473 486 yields -0.20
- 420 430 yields 0.06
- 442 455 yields 0.08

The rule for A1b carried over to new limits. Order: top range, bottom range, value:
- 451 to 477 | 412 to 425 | 1.06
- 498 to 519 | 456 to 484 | 0.88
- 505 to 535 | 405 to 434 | 0.88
